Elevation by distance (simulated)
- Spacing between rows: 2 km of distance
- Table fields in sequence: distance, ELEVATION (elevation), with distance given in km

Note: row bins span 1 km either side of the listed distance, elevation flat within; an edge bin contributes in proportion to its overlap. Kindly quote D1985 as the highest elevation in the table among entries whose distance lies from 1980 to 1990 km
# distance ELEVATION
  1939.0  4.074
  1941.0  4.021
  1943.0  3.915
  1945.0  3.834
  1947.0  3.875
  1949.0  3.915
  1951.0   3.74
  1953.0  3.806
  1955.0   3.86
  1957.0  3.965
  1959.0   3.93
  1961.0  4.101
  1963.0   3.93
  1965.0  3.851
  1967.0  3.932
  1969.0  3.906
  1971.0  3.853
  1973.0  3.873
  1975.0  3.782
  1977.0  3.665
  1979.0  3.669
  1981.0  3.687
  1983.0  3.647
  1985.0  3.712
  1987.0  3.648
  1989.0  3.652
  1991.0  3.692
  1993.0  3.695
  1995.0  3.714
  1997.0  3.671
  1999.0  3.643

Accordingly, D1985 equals 3.712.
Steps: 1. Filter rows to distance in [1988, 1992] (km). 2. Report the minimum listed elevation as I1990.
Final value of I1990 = 3.652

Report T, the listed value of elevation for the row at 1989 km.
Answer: 3.652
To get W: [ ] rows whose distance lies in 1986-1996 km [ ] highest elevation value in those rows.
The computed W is 3.714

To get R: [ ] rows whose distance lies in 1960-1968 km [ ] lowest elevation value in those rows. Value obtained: 3.851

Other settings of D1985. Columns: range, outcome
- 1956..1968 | 4.101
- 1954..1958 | 3.965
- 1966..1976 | 3.932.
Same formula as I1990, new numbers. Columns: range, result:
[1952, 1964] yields 3.806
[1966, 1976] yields 3.782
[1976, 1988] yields 3.647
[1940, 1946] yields 3.834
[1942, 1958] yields 3.74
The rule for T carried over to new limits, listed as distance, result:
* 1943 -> 3.915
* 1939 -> 4.074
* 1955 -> 3.86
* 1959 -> 3.93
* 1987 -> 3.648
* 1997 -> 3.671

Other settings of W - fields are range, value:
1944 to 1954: 3.915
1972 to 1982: 3.873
